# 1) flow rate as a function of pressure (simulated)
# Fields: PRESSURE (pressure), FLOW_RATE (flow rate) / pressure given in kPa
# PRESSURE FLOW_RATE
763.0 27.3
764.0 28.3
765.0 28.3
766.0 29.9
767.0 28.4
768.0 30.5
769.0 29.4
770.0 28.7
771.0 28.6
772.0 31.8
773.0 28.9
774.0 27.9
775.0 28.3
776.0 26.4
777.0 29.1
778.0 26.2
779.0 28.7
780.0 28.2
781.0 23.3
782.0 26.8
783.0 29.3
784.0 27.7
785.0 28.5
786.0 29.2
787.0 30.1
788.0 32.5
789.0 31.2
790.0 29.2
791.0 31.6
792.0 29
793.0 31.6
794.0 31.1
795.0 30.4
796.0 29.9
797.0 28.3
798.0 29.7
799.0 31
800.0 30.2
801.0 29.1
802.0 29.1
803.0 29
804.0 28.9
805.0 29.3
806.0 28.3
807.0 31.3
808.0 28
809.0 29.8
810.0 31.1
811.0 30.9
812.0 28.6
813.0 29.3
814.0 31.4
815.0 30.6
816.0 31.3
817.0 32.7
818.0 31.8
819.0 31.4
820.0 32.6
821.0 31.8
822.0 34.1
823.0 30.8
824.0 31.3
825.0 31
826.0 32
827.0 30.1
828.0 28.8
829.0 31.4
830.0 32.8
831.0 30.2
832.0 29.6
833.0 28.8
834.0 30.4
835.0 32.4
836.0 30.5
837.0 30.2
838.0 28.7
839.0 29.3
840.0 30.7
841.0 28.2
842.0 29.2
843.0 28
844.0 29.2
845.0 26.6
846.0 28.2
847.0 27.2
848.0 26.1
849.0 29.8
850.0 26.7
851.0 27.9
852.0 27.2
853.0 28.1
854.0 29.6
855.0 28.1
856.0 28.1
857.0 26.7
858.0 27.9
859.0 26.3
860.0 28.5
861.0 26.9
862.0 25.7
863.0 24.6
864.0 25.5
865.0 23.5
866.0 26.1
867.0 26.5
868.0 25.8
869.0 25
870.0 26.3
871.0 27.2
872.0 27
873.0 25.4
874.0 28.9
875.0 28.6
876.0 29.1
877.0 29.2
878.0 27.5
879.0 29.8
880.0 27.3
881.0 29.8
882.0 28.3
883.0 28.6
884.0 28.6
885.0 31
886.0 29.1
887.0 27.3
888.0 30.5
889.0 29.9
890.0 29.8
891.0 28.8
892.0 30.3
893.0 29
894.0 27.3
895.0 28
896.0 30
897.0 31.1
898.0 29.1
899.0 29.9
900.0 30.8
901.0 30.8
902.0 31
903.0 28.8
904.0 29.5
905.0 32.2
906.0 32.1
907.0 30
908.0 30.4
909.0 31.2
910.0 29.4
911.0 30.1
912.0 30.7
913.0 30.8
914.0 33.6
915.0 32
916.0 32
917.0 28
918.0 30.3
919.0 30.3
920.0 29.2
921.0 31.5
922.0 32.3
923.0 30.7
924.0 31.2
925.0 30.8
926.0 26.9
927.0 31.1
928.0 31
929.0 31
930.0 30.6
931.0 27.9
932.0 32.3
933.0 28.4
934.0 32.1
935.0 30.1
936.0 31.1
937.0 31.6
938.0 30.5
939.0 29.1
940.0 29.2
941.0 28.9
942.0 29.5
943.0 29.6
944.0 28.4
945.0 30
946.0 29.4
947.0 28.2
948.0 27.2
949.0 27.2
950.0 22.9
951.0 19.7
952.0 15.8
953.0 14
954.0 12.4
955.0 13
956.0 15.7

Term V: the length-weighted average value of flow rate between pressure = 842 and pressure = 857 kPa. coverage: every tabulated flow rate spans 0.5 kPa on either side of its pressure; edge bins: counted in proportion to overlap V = 27.9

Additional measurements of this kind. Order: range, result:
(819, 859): 29.5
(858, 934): 29.2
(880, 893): 29.2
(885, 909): 29.9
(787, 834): 30.5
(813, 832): 31.3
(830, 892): 28.2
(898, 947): 30.3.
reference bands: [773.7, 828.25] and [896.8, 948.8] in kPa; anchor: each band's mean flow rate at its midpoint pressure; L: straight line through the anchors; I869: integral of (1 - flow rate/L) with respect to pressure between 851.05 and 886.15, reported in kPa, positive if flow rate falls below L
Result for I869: 3.0 kPa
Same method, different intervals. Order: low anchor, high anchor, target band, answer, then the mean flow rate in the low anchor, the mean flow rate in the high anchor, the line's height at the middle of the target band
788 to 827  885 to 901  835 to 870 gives 2.8 kPa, 30.5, 29.5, 30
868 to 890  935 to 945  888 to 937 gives -2.1 kPa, 28.3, 29.8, 29.1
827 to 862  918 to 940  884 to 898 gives 0.2 kPa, 28.7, 30.4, 29.7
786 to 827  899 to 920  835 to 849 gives 0.8 kPa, 30.5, 30.6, 30.6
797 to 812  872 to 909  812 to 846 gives -1.1 kPa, 29.6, 29.4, 29.5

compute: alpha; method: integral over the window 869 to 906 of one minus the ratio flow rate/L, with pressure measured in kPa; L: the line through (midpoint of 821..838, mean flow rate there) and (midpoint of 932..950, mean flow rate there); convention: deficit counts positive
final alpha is 1.26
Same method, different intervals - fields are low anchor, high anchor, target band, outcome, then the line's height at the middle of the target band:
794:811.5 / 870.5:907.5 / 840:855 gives 0.7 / 29.5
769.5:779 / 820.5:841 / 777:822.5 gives -0.6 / 29.5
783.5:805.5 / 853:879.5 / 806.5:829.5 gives -1.6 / 28.9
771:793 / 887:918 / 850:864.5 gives 1.2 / 29.7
